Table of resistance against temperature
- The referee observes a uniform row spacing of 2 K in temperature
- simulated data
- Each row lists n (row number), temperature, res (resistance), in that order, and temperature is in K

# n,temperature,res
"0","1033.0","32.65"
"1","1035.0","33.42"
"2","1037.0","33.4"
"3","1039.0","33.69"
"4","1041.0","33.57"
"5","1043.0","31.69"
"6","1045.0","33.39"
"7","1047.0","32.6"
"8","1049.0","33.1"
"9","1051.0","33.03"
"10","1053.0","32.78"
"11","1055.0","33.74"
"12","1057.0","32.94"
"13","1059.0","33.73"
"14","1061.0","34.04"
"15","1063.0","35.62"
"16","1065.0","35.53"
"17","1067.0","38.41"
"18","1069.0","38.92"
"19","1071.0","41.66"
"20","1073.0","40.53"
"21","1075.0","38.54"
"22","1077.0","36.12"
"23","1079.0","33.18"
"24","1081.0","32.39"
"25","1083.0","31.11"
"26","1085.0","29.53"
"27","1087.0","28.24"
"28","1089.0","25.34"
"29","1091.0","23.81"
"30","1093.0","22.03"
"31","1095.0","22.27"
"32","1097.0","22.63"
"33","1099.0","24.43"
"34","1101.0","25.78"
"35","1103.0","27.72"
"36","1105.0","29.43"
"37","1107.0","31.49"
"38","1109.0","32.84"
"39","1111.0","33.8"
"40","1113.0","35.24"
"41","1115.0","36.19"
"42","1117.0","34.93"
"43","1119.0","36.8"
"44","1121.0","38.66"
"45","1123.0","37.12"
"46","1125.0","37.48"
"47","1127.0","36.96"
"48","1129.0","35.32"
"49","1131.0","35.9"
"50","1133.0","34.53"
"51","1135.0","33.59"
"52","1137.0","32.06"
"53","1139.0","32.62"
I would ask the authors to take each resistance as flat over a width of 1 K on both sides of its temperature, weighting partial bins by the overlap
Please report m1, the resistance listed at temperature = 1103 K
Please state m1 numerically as 27.72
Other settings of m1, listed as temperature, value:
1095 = 22.27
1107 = 31.49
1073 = 40.53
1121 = 38.66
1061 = 34.04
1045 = 33.39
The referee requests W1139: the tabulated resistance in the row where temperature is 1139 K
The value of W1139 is 32.62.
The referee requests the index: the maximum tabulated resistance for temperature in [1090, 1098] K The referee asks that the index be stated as 23.81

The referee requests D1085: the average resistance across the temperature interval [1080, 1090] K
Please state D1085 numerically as 29.3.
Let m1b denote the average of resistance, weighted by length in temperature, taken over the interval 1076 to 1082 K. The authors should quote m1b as 33.9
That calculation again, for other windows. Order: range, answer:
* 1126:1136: 35.3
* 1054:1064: 34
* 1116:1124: 36.9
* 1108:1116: 34.5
